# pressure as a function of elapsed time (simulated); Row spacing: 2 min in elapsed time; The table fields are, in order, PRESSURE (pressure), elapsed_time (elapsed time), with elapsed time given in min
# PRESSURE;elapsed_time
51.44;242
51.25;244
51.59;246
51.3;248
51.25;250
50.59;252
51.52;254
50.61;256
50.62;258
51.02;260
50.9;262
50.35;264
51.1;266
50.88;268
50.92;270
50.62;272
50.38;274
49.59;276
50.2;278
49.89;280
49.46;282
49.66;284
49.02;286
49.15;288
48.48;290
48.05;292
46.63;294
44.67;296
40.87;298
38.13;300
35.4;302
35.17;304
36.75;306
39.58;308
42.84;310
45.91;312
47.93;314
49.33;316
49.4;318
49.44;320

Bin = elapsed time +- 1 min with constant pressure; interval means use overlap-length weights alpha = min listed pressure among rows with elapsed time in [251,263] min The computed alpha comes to 50.59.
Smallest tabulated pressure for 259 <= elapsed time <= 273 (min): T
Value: 50.35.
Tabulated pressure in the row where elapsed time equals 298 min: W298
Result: 40.87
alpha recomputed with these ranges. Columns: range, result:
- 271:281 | 49.59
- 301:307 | 35.17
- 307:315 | 39.58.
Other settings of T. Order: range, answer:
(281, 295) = 46.63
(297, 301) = 38.13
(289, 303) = 35.4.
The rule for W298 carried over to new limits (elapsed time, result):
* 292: 48.05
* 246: 51.59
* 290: 48.48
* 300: 38.13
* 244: 51.25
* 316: 49.33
